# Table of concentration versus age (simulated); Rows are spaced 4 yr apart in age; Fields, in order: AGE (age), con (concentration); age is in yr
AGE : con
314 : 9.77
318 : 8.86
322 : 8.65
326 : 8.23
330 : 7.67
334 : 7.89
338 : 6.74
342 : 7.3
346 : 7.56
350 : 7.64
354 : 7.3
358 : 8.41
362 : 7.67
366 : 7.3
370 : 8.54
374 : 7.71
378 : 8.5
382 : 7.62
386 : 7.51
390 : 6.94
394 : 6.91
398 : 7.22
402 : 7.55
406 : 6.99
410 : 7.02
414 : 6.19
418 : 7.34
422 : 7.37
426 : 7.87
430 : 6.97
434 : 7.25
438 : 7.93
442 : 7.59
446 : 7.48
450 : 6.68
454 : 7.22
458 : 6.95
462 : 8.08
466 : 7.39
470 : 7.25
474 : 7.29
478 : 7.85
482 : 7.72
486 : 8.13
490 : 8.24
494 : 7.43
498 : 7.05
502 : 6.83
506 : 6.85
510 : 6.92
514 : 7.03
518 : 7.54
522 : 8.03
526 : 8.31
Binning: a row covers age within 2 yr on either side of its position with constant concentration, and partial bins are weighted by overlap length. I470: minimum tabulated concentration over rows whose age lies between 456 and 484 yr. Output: 6.95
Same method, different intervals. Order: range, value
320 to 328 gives 8.23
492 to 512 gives 6.83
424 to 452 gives 6.68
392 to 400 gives 6.91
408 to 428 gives 6.19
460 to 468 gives 7.39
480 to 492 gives 7.72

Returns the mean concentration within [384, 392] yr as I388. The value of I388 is 7.22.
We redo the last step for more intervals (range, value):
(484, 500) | 7.71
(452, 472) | 7.38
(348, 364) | 7.76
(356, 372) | 7.98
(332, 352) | 7.43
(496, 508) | 6.91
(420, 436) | 7.37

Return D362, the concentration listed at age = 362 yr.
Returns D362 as 7.67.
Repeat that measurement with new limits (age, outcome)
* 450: 6.68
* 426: 7.87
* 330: 7.67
